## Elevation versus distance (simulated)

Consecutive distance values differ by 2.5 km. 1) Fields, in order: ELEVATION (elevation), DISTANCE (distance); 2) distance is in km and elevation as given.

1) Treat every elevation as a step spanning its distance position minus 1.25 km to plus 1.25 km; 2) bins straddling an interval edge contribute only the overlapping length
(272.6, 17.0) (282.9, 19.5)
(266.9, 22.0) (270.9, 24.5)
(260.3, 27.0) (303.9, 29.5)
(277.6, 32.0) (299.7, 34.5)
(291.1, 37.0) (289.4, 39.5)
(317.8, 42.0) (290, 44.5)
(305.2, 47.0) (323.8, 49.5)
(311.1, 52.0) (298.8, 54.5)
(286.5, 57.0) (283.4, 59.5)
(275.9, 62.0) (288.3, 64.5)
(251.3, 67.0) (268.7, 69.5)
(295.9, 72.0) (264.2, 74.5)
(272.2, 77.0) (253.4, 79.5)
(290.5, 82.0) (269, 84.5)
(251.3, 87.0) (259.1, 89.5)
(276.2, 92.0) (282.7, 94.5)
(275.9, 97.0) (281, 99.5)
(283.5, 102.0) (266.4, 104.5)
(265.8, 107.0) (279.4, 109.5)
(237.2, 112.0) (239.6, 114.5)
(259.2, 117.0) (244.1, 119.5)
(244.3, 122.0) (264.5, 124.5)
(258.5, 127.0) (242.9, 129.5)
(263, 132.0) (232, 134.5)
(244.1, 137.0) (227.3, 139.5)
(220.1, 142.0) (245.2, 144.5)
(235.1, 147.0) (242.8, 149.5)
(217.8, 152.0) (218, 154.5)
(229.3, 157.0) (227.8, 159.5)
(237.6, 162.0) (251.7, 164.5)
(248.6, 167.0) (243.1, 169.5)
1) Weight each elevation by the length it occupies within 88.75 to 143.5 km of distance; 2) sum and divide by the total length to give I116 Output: 257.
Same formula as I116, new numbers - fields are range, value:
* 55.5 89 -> 273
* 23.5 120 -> 278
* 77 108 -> 271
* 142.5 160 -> 231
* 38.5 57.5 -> 304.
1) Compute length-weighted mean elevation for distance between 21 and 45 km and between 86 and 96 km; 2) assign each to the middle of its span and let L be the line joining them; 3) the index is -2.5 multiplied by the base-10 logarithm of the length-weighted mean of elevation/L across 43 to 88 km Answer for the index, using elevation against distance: -0.02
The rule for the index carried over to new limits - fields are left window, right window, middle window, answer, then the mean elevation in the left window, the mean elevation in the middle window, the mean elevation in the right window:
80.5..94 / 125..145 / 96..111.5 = -0.05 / 270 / 273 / 242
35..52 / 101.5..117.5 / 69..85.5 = 0.03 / 303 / 274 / 261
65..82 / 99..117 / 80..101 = -0.02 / 270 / 273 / 264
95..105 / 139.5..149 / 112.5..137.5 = 0.02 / 278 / 249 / 233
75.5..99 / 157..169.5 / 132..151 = 0.05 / 270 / 237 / 240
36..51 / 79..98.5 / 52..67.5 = 0.03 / 303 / 285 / 271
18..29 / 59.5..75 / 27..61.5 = -0.09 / 273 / 296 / 275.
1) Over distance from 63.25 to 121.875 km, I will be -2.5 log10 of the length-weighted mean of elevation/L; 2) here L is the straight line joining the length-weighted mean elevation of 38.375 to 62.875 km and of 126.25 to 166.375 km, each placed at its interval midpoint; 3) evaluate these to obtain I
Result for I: 0.017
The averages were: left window 299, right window 237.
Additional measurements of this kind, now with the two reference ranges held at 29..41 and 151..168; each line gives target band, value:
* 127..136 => -0.01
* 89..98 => -0.04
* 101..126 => -0.01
